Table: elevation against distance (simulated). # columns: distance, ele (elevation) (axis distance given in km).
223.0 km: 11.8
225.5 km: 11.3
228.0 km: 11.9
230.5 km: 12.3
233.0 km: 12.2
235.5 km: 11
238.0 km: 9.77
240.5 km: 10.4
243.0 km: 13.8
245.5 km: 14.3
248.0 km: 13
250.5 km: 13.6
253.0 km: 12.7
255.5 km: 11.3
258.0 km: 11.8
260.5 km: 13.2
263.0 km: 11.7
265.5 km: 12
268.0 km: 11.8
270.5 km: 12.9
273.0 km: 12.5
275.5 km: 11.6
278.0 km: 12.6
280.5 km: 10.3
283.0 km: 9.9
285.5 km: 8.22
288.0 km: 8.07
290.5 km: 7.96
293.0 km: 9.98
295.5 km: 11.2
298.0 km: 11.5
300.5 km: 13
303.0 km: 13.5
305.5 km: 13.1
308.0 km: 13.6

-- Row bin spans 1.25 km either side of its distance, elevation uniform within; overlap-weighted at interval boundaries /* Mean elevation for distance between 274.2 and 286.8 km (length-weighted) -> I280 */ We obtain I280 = 10.5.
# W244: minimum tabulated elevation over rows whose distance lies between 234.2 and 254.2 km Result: 9.77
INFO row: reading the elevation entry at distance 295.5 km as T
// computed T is 11.2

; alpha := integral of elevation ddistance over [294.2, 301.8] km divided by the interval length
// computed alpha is 11.9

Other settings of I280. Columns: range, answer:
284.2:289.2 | 8.16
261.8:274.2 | 12.2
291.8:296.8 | 10.6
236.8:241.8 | 10.1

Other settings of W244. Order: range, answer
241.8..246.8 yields 13.8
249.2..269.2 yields 11.3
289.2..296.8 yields 7.96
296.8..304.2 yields 11.5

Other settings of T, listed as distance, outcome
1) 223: 11.8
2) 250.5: 13.6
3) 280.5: 10.3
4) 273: 12.5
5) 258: 11.8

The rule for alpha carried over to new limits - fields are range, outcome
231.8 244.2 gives 11.4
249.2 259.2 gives 12.4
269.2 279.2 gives 12.4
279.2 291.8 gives 8.91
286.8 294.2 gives 8.67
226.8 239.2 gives 11.4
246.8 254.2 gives 13.1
